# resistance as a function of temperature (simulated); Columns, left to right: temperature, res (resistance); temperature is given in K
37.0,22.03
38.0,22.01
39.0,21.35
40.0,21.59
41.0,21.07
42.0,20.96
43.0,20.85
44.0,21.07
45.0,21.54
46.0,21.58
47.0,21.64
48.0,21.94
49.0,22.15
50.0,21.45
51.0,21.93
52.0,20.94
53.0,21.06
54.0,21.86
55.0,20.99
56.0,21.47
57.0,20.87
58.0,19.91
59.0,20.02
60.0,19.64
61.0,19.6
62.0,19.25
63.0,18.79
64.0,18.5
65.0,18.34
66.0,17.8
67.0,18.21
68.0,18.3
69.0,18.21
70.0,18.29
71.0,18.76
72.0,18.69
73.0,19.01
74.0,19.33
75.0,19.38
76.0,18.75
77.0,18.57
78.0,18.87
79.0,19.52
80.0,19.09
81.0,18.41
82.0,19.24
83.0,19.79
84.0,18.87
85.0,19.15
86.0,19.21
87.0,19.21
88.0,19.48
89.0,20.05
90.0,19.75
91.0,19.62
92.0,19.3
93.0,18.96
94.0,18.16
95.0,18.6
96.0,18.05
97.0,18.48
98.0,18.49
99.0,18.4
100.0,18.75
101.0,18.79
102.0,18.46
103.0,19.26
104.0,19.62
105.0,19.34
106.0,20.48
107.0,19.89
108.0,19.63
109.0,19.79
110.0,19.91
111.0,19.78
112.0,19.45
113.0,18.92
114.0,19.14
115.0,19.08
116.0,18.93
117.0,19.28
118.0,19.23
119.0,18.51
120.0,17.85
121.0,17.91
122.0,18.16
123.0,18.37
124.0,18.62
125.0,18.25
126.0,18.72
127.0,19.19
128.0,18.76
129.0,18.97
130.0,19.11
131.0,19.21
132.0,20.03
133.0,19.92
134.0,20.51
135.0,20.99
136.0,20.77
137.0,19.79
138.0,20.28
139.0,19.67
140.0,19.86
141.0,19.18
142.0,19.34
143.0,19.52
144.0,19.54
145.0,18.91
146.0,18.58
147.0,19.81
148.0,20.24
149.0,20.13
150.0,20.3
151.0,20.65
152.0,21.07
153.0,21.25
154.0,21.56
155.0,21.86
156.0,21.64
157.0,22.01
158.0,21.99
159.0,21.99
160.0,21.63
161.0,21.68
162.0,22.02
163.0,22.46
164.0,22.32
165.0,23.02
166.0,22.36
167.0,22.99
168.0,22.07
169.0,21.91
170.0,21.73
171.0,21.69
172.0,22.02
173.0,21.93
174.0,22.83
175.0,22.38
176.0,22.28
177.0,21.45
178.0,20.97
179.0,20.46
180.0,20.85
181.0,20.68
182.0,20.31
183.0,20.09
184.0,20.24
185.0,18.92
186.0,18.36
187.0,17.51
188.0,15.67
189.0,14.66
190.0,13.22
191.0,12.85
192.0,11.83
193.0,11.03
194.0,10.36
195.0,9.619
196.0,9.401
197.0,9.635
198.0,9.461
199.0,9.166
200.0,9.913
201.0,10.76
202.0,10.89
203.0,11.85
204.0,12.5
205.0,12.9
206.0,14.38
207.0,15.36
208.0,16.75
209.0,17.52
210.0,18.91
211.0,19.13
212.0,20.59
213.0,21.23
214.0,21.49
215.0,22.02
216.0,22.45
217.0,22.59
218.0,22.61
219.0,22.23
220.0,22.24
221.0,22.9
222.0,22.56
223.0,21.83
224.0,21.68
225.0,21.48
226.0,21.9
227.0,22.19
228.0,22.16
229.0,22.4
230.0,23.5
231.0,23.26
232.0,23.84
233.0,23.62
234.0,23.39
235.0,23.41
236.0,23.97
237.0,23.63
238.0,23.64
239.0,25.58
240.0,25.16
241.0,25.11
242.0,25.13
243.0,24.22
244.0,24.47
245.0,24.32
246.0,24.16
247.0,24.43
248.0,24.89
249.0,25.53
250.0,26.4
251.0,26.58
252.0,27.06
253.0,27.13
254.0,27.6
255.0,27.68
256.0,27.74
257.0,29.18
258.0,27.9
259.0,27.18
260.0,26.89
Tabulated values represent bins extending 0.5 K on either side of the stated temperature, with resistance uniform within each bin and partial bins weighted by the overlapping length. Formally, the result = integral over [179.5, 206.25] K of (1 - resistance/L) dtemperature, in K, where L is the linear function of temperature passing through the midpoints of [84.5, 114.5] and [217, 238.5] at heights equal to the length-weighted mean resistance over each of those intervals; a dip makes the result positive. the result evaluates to 9.6 K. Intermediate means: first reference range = 19.2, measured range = 14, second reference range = 22.8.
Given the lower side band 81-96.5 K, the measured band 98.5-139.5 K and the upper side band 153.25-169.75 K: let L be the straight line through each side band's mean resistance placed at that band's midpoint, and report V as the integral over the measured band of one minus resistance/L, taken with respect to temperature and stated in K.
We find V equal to 2.2 K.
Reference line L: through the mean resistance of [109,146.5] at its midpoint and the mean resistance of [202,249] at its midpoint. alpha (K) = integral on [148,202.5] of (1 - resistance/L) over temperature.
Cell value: 4.7 K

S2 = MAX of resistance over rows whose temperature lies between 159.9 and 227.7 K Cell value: 23.02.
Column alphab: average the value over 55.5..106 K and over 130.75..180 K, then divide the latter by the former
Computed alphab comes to 1.10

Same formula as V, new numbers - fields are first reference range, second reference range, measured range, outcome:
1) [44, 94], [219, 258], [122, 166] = 3.0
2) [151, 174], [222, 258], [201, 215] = 4.2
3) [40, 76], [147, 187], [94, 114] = 1.4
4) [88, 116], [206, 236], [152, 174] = -1.8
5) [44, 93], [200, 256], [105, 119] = 0.6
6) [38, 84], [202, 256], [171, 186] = 0.4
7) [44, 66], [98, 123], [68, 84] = 0.9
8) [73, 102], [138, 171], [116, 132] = 1.1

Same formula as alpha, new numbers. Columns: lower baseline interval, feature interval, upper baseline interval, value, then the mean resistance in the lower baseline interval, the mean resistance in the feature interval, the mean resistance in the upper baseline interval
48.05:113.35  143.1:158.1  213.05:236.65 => 0.3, 19.4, 20.6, 22.6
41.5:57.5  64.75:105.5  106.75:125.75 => 2.4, 21.4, 18.9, 19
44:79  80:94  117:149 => 0.3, 19.9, 19.3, 19.3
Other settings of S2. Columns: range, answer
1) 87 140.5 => 20.99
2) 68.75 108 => 20.48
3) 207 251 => 26.58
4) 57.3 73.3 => 20.02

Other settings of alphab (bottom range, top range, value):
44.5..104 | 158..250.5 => 1.02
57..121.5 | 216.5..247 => 1.22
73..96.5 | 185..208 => 0.66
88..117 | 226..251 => 1.26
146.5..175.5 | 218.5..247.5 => 1.08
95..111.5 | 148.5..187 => 1.11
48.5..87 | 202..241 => 1.07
